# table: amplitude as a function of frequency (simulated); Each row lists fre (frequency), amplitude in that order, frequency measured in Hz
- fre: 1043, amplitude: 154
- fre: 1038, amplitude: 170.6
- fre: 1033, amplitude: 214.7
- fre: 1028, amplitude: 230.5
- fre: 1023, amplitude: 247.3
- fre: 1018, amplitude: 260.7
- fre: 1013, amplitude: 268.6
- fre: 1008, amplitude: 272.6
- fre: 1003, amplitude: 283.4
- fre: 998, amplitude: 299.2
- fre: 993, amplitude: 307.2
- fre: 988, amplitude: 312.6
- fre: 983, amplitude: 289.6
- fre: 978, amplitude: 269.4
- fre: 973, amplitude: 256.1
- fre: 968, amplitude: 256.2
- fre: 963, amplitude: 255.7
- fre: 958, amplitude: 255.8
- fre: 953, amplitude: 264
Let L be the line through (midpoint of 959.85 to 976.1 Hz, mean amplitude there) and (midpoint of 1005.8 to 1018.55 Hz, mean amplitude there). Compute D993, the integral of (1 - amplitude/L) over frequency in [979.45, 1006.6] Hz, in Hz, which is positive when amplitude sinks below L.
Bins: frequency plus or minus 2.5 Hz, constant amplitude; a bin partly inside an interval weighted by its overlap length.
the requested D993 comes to -3.4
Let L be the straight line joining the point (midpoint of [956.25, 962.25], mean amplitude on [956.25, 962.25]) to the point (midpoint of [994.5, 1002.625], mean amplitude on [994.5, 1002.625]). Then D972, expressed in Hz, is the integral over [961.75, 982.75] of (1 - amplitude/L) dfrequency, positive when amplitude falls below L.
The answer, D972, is 0.5 Hz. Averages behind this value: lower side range 256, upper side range 296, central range 263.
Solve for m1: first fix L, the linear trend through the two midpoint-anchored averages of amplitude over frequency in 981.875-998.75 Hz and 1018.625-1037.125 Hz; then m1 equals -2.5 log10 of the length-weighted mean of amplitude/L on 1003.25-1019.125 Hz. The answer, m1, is -0.03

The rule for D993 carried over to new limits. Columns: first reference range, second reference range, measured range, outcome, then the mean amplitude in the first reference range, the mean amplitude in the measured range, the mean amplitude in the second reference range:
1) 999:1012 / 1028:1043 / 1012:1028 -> -1.11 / 279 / 254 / 193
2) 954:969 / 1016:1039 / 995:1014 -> -3.59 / 257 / 283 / 228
